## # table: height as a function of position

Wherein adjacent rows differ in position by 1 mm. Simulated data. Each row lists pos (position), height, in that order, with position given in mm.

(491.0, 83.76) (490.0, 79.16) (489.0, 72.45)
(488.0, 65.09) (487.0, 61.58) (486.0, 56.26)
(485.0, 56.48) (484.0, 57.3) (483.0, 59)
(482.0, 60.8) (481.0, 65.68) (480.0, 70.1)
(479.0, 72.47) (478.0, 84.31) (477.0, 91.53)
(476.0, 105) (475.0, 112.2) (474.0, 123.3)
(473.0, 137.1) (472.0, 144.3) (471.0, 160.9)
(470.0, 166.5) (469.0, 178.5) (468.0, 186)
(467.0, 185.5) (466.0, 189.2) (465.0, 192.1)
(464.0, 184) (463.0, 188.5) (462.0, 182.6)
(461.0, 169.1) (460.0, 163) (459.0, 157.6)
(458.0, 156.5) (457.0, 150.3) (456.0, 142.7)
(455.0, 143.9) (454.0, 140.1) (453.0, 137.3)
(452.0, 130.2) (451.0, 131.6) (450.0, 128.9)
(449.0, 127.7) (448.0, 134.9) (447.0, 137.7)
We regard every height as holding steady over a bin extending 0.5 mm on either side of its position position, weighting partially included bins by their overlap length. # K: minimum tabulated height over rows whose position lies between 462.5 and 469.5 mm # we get 178.5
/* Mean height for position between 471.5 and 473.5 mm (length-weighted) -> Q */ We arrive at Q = 141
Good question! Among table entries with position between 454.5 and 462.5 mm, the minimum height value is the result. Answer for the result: 142.7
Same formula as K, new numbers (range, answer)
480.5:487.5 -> 56.26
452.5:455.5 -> 137.3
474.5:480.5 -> 70.1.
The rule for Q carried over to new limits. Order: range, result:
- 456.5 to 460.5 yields 157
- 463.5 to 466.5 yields 188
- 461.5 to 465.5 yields 187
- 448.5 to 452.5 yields 130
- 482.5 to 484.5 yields 58.1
